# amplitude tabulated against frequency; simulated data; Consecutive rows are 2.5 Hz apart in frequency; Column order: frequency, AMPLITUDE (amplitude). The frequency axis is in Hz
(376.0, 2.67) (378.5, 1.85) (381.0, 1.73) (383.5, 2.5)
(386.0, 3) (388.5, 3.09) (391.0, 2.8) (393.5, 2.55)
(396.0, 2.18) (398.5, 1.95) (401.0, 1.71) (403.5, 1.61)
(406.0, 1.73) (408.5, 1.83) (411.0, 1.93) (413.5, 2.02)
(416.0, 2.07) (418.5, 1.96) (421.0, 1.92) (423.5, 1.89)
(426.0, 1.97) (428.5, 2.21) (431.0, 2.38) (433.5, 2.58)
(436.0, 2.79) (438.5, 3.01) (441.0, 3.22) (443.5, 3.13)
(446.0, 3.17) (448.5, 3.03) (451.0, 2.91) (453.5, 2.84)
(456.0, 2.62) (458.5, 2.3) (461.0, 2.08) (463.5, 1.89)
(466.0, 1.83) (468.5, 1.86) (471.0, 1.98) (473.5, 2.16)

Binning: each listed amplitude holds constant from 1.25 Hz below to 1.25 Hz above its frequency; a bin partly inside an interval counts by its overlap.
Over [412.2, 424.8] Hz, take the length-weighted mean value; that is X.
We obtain 1.97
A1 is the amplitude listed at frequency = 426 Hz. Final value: 1.97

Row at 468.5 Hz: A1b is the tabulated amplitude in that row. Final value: 1.86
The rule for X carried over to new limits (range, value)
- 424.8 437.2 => 2.39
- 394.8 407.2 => 1.84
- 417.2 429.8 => 1.99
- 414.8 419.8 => 2.01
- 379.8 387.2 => 2.41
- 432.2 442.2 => 2.9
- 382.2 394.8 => 2.78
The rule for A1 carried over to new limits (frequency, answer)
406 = 1.73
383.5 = 2.5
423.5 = 1.89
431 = 2.38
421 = 1.92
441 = 3.22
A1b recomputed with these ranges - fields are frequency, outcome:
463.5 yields 1.89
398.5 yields 1.95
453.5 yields 2.84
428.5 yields 2.21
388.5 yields 3.09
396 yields 2.18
